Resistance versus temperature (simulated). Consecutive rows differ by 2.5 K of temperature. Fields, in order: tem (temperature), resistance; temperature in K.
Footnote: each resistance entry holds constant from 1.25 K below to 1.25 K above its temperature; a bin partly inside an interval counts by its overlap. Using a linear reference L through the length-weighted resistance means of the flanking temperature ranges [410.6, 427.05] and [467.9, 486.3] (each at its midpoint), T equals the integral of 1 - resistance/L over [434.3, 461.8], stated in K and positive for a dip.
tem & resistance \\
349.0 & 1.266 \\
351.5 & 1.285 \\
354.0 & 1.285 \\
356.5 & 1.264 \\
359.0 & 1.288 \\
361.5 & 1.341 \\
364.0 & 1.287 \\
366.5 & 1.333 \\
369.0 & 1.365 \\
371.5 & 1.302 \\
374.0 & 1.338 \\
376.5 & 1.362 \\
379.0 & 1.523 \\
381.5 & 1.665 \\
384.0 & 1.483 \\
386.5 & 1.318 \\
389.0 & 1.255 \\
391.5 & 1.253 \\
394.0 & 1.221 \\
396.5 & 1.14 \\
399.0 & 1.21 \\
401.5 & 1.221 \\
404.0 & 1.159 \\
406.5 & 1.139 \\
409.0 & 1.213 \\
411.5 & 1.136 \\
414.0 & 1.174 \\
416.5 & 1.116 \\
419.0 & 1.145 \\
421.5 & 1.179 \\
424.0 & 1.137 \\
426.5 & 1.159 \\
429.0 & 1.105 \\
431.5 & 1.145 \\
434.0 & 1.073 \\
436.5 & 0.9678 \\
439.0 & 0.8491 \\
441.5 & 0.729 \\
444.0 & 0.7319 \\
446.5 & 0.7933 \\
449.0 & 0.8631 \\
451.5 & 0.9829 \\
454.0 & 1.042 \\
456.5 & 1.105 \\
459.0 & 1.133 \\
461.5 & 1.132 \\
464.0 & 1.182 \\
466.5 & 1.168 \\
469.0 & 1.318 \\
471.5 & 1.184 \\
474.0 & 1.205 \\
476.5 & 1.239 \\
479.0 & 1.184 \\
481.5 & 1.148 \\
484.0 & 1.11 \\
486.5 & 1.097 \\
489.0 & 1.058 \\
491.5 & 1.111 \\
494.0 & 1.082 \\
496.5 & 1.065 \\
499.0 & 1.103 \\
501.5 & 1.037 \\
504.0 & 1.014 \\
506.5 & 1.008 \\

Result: 5.5 K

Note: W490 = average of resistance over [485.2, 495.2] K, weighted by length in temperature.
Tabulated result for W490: 1.09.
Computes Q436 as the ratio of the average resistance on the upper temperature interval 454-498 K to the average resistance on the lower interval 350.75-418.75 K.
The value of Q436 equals 0.89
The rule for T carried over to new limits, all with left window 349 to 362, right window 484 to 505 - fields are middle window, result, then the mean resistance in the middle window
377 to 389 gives -2.10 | 1.46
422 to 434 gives 0.44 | 1.13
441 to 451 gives 3.04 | 0.798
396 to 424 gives 0.88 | 1.17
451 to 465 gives 0.36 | 1.1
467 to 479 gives -1.30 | 1.23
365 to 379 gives -1.04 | 1.36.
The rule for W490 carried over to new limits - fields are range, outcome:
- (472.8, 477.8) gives 1.22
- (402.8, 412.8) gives 1.16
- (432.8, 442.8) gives 0.903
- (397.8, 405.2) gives 1.2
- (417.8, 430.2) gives 1.15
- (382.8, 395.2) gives 1.31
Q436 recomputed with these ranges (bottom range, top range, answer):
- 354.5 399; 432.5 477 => 0.78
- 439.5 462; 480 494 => 1.18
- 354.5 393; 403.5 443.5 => 0.80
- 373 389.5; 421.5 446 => 0.69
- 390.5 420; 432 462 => 0.81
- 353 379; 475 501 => 0.84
